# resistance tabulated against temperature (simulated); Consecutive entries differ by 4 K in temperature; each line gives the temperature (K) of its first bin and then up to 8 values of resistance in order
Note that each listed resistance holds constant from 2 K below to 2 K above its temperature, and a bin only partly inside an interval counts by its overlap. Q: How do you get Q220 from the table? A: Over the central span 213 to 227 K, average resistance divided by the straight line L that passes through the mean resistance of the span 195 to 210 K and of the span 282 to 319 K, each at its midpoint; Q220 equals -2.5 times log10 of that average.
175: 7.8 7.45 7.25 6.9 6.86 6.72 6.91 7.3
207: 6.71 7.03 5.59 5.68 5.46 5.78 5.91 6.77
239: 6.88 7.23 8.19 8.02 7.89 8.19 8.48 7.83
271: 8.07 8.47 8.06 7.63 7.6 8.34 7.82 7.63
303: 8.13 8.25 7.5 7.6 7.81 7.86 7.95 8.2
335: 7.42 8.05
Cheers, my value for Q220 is 0.26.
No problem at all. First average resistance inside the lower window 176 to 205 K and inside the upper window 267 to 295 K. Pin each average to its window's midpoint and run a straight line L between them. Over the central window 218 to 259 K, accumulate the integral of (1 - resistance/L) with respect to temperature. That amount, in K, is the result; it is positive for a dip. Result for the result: 3.8 K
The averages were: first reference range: 7.08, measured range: 6.88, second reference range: 8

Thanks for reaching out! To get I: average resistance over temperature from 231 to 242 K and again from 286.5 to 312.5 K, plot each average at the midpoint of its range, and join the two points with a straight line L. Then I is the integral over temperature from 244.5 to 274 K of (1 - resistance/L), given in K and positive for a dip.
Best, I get -4.0 K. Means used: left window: 6.7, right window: 7.92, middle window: 8.09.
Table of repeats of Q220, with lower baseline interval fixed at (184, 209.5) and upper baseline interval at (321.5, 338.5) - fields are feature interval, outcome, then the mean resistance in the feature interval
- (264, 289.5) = -0.07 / 7.97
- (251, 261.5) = -0.10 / 8.06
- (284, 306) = -0.04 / 7.91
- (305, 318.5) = -0.01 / 7.79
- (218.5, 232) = 0.24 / 5.7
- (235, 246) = 0.02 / 7.11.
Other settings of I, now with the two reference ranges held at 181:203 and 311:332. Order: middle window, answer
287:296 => -0.44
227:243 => 1.63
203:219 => 1.43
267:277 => -0.91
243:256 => -1.01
